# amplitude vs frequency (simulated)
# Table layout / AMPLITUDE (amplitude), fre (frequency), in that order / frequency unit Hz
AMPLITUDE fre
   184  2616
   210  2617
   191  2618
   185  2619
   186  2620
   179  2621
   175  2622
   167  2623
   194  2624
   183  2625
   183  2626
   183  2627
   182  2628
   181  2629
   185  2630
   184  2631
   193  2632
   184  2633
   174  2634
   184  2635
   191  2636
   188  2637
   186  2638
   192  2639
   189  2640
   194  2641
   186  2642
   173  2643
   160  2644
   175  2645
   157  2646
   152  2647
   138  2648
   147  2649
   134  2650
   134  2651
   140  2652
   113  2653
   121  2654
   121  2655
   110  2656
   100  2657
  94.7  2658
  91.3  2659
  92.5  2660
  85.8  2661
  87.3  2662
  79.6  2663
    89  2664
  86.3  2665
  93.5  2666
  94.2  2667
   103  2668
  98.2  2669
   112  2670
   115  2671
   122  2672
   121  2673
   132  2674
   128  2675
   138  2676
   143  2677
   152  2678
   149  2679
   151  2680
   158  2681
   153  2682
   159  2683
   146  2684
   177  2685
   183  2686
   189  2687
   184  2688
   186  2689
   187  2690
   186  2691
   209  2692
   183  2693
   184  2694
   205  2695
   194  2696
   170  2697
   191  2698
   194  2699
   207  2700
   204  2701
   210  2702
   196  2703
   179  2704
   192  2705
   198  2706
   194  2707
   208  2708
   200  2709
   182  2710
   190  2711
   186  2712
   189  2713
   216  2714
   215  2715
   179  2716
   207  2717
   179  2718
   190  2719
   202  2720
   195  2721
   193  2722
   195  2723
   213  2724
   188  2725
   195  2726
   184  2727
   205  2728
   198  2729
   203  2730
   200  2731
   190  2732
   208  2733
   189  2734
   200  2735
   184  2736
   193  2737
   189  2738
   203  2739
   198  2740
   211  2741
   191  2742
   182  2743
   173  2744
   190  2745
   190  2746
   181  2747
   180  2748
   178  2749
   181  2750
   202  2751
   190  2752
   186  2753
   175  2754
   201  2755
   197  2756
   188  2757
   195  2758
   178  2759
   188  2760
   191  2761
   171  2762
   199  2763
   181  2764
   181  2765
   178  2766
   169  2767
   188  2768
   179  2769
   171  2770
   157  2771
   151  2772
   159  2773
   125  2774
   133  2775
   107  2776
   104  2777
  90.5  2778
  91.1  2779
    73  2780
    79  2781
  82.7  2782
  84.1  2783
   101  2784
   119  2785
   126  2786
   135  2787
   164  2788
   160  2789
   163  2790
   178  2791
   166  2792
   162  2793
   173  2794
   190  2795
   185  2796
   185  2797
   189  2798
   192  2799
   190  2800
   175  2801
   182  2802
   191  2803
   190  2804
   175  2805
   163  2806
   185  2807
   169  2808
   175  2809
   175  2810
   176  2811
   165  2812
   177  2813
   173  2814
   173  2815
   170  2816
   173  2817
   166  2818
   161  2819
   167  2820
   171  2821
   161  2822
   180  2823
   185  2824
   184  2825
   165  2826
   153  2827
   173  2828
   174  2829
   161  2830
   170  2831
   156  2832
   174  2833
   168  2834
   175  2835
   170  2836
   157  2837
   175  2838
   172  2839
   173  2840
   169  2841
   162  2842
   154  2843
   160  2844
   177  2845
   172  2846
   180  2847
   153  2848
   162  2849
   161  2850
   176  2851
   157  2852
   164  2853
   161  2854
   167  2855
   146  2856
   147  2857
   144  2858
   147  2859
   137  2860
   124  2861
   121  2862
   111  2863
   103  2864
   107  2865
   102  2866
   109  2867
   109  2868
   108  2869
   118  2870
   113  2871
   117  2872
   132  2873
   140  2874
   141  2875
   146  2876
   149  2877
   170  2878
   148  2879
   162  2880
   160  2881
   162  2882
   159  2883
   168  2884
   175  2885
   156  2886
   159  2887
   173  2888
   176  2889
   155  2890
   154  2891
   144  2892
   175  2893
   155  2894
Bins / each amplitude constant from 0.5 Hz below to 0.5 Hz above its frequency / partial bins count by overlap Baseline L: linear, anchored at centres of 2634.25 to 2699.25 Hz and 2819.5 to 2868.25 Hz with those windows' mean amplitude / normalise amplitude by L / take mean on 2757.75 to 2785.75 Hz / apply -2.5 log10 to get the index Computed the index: 0.07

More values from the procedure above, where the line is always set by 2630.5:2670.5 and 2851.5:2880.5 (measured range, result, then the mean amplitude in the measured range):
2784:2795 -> -0.135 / 154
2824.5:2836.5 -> -0.240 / 169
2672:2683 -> -0.036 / 142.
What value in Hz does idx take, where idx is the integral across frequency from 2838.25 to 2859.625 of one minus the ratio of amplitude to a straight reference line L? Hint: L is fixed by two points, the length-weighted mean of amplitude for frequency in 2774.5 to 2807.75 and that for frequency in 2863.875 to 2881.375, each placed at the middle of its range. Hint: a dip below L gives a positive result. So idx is -4.23 Hz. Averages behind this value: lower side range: 148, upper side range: 130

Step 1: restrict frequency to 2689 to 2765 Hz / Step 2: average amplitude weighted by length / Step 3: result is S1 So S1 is 193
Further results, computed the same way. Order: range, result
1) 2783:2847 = 168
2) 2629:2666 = 145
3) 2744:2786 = 157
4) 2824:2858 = 166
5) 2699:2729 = 196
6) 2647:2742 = 165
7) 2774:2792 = 119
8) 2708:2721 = 195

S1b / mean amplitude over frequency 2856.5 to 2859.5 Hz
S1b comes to 146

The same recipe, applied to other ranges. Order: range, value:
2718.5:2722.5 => 195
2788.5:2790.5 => 162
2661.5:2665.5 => 85.5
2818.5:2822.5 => 165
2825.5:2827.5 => 159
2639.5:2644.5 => 180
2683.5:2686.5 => 169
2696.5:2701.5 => 193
